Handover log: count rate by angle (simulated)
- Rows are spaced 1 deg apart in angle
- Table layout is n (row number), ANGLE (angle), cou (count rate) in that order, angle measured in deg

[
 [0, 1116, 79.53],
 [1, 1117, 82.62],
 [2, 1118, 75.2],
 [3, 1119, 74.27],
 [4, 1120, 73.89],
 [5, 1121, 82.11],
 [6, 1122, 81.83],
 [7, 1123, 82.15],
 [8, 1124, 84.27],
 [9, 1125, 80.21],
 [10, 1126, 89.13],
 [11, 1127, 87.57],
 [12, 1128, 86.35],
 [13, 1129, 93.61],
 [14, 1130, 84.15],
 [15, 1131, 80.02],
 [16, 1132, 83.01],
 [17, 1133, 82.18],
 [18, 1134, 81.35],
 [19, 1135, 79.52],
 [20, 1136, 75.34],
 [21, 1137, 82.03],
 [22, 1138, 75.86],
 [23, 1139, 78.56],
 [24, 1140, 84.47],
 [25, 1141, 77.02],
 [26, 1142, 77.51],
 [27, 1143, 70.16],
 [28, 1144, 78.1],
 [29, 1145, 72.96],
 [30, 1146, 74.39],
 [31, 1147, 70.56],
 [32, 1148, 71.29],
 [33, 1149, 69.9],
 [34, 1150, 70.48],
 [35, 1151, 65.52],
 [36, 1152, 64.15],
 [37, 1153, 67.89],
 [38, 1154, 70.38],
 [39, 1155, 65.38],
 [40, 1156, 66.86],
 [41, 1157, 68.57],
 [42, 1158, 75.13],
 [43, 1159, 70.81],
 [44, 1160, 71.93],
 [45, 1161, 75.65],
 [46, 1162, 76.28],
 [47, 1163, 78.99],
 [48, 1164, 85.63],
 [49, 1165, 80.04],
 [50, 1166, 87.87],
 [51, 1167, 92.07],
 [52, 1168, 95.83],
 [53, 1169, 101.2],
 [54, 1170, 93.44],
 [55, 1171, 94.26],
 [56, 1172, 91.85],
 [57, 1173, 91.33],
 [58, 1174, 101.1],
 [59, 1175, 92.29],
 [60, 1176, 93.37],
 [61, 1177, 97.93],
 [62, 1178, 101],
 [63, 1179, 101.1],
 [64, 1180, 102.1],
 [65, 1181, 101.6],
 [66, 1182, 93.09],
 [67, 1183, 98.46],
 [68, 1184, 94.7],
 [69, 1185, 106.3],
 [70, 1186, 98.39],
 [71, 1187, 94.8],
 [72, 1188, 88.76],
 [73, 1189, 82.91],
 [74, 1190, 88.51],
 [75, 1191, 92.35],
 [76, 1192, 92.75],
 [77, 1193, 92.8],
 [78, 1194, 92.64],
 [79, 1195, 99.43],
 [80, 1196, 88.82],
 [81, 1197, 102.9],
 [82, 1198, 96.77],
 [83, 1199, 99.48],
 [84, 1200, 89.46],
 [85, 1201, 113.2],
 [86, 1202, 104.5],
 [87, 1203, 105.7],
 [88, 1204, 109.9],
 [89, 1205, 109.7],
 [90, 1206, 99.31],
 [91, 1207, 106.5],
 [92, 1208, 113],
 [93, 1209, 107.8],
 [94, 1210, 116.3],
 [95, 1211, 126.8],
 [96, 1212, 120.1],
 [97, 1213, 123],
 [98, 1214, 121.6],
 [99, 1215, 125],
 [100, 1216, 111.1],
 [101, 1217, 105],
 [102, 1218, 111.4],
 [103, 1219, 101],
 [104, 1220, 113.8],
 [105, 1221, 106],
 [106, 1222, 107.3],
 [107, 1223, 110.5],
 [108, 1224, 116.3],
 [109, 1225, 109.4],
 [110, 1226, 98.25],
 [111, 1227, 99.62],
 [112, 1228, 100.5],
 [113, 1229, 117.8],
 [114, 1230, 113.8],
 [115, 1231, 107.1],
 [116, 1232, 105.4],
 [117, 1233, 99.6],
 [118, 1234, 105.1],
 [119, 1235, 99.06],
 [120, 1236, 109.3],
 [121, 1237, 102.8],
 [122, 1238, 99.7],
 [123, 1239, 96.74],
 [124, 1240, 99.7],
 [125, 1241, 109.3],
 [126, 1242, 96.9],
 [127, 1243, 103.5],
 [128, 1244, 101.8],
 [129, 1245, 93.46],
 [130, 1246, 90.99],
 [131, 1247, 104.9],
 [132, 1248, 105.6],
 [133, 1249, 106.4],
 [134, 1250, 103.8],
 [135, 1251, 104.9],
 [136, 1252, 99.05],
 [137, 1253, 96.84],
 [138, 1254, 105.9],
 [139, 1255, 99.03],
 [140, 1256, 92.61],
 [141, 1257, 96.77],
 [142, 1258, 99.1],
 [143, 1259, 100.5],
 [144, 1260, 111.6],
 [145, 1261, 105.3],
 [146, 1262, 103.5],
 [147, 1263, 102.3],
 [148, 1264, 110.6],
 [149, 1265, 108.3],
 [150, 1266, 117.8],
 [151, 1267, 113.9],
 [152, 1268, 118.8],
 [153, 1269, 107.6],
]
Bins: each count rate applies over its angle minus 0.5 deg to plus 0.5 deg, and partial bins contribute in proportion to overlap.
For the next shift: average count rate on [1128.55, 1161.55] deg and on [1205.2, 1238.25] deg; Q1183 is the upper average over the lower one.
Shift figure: 1.46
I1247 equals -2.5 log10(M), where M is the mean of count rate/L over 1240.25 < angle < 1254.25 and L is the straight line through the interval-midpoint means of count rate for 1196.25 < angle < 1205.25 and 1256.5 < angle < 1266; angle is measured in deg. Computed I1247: 0.031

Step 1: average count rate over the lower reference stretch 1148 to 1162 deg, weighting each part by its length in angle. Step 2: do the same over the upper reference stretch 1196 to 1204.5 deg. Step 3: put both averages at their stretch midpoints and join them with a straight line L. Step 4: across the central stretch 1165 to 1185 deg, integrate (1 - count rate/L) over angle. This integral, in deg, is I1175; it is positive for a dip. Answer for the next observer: -2.86 deg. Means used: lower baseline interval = 69.7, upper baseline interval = 102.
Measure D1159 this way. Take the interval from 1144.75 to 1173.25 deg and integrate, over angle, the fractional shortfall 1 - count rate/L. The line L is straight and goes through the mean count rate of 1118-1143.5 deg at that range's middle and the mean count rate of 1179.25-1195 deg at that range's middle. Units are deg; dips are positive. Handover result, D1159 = 3.3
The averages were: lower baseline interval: 80.9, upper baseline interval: 94.9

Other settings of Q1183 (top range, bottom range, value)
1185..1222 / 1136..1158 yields 1.44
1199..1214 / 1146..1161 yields 1.59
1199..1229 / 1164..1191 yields 1.16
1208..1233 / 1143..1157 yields 1.59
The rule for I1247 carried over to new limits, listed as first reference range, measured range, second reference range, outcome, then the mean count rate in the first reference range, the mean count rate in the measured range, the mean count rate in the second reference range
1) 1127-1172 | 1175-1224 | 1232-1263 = -0.145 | 78.6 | 103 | 102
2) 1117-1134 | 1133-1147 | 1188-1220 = 0.121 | 82.5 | 77.4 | 105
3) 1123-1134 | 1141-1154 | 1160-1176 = 0.212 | 84.8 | 71.3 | 88.8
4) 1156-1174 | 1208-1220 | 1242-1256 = -0.223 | 84.2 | 115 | 101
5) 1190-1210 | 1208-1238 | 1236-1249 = -0.092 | 101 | 110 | 101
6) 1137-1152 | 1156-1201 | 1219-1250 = -0.070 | 74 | 91.2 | 104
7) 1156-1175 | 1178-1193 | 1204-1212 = 0.020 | 84.8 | 95.5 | 112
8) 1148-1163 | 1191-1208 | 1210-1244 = -0.074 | 70.3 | 100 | 108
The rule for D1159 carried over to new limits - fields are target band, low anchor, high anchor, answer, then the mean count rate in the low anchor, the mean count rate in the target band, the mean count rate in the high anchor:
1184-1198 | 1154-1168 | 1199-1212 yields 0.6 deg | 77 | 94.1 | 109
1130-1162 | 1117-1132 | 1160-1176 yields 4.2 deg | 82.5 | 74.3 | 88.8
